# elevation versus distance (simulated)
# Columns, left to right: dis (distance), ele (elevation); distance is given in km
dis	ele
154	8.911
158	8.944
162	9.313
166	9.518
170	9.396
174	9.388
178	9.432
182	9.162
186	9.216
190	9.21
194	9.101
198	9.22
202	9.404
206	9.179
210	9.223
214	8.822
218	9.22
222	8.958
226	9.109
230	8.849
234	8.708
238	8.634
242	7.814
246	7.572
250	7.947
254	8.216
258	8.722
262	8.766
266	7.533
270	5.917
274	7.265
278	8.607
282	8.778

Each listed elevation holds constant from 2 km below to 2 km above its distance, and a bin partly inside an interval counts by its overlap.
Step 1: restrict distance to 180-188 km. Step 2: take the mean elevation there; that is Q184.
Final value 9.19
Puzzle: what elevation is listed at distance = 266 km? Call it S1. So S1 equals 7.533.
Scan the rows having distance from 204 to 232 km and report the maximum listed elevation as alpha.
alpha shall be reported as 9.223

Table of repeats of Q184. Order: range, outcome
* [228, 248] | 8.32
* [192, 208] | 9.23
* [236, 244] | 8.22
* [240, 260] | 8.05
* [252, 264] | 8.57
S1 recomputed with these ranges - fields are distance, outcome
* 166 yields 9.518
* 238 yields 8.634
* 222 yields 8.958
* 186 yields 9.216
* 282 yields 8.778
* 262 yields 8.766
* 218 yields 9.22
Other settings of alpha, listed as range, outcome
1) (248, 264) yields 8.766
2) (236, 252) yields 8.634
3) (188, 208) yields 9.404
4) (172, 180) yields 9.432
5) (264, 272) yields 7.533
